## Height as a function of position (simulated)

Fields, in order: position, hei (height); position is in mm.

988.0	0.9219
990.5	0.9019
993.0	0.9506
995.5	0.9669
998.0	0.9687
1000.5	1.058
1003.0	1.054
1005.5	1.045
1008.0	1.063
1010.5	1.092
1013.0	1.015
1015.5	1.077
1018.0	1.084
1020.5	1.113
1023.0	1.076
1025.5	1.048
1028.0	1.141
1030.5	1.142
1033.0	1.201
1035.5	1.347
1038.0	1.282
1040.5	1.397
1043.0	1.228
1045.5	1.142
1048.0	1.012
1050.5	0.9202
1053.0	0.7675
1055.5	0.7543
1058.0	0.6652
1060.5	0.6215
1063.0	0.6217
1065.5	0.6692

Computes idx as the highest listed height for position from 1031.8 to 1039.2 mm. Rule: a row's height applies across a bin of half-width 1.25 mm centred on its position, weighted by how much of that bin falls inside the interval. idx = 1.347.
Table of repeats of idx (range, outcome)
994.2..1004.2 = 1.058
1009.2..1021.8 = 1.113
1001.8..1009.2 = 1.063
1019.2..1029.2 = 1.141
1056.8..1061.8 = 0.6652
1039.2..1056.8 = 1.397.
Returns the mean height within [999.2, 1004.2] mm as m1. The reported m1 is 1.06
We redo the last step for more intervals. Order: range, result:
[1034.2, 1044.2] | 1.31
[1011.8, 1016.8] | 1.05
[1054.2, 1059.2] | 0.711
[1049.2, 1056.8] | 0.814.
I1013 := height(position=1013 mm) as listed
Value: 1.015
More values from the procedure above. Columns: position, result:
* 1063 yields 0.6217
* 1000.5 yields 1.058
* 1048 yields 1.012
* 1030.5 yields 1.142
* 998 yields 0.9687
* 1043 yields 1.228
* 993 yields 0.9506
